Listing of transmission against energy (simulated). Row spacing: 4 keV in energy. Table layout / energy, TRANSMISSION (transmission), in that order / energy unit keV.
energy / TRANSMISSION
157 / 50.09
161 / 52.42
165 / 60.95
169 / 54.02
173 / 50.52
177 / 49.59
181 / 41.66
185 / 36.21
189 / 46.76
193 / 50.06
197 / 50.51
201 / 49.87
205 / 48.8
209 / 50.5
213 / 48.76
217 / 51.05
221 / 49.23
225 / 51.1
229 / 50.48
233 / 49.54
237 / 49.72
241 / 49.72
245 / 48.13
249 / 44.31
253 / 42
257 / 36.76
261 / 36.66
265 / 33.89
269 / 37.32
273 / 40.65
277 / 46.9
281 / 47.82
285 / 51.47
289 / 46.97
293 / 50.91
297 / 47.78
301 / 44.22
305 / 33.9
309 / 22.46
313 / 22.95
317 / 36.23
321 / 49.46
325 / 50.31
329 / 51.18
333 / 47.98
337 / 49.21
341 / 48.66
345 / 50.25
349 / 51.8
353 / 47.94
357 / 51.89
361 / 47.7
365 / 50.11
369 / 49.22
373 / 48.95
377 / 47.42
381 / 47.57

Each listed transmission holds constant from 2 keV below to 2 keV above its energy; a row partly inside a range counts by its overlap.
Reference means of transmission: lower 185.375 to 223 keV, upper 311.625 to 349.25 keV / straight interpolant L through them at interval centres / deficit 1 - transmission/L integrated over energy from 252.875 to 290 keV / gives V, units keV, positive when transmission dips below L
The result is 4.2 keV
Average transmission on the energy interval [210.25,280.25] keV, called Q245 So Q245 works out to 45.2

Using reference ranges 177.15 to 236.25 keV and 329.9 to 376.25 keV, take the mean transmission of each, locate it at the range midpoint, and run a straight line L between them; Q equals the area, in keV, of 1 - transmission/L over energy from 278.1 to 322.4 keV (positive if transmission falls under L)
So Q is 7.0 keV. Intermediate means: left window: 48.3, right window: 49.4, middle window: 41.3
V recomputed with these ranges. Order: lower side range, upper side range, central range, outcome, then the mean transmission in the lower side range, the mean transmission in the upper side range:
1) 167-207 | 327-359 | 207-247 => -1.2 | 47.8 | 49.9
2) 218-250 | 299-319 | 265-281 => -0.5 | 49.2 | 32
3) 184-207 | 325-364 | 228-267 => 3.5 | 47.5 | 49.7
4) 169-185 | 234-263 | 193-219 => -2.4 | 46.7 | 44.1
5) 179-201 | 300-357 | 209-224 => -1.6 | 45.5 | 43.6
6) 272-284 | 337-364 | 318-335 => -0.2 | 46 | 49.7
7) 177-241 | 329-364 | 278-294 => 0.0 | 48.4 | 49.5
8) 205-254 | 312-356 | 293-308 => 1.7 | 48.9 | 46.7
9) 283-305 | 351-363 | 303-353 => 5.4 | 47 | 49.2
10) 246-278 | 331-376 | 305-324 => 4.9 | 39.8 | 49.4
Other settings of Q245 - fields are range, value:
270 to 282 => 44.2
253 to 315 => 40.1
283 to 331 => 42.3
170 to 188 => 45.2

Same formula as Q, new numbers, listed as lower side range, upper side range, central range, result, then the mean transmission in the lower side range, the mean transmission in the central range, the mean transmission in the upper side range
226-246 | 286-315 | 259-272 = 2.44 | 49.7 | 36.3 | 38.9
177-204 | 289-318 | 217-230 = -1.98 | 46.2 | 50.4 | 37.6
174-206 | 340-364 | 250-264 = 2.75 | 46.7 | 38.6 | 49.8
